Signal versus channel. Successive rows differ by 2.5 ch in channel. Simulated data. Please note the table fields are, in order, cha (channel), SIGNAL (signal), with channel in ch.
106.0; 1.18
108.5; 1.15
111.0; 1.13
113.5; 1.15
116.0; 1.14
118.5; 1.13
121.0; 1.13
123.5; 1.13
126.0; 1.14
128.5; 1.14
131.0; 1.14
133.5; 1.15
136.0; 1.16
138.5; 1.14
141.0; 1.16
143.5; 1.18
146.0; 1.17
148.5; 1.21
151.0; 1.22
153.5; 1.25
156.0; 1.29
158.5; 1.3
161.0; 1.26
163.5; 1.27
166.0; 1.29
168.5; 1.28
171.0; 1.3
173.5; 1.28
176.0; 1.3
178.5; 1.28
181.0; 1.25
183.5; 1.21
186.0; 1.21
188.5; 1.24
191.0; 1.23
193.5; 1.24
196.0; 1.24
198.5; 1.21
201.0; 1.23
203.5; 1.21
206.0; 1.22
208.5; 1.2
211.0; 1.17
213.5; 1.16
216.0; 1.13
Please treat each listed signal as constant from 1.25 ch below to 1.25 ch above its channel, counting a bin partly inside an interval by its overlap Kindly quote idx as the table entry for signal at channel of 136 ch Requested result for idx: 1.16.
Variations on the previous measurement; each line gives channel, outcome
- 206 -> 1.22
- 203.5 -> 1.21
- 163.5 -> 1.27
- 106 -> 1.18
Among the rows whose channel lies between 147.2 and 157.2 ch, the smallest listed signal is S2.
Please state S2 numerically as 1.21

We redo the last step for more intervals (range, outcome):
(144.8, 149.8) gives 1.17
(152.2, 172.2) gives 1.25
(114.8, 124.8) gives 1.13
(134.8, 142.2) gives 1.14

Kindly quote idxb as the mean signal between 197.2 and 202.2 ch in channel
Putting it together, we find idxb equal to 1.22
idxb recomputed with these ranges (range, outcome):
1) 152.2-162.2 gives 1.27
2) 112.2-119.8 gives 1.14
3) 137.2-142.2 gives 1.15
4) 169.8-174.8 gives 1.29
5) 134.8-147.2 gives 1.16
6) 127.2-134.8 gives 1.14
